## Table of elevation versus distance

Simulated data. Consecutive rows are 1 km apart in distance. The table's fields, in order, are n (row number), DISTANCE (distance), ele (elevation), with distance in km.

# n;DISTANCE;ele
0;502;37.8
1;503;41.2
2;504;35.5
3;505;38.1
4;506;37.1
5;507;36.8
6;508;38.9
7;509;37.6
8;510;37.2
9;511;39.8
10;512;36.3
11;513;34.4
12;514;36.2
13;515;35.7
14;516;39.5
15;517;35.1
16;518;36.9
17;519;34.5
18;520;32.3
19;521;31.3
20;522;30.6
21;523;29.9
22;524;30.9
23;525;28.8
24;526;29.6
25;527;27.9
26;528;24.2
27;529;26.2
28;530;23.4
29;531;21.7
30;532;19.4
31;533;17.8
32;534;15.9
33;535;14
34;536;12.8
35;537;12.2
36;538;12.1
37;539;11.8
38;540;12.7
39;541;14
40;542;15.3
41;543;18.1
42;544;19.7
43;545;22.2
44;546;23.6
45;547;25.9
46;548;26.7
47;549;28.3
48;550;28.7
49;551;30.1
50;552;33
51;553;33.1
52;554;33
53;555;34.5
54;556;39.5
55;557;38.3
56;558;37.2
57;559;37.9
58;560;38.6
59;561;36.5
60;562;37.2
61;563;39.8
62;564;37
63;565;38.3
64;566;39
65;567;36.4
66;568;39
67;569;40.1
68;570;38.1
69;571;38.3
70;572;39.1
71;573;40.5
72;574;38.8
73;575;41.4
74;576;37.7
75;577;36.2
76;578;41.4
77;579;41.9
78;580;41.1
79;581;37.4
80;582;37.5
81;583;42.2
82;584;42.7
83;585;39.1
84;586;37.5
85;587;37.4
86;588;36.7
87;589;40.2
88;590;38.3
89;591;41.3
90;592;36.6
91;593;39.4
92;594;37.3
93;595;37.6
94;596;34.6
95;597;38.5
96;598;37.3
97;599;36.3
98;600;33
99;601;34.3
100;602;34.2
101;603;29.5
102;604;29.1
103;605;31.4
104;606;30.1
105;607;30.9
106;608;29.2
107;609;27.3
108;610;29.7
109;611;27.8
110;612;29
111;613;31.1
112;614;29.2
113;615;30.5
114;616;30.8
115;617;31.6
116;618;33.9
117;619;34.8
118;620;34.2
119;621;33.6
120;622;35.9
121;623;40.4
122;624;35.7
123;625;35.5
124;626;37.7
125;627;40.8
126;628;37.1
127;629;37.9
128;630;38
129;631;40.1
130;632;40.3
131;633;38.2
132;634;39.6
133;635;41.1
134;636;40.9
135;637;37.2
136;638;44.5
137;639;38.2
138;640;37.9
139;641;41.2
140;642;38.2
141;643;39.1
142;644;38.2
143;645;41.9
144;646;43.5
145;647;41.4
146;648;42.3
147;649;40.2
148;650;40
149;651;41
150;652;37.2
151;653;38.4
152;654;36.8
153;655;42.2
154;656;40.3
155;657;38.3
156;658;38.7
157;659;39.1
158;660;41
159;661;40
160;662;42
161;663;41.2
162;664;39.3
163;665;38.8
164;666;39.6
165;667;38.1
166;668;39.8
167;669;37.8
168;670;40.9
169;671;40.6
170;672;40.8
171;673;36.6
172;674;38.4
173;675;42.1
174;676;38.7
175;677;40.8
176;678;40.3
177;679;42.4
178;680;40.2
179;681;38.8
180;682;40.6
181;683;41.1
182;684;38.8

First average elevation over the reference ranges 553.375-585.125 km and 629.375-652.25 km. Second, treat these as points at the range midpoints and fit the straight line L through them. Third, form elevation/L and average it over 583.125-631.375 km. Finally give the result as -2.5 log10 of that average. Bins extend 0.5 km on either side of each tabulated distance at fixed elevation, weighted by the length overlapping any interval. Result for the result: 0.13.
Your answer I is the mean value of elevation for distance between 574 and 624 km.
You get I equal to 35.3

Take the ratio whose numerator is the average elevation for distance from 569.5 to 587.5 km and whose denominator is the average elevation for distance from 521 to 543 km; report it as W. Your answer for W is 1.9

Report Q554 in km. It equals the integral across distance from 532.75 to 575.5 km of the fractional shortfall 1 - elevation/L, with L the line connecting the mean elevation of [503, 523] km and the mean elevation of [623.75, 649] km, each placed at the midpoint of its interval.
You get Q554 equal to 8.9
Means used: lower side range 36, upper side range 39.5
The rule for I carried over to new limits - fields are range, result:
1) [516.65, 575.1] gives 29.2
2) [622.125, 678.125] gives 39.5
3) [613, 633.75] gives 35.7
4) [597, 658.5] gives 36.3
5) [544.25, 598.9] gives 36.6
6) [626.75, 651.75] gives 39.9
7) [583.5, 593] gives 38.9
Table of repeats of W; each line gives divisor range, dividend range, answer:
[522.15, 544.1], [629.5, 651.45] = 2.00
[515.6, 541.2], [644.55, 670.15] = 1.66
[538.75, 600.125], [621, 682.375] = 1.14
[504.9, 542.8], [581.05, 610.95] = 1.29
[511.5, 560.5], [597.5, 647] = 1.31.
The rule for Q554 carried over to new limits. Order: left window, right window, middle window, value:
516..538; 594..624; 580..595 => -3.90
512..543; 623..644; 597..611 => 1.28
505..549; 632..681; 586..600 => -1.74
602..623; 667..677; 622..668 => -4.88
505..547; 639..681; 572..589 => -3.84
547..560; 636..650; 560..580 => -2.46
